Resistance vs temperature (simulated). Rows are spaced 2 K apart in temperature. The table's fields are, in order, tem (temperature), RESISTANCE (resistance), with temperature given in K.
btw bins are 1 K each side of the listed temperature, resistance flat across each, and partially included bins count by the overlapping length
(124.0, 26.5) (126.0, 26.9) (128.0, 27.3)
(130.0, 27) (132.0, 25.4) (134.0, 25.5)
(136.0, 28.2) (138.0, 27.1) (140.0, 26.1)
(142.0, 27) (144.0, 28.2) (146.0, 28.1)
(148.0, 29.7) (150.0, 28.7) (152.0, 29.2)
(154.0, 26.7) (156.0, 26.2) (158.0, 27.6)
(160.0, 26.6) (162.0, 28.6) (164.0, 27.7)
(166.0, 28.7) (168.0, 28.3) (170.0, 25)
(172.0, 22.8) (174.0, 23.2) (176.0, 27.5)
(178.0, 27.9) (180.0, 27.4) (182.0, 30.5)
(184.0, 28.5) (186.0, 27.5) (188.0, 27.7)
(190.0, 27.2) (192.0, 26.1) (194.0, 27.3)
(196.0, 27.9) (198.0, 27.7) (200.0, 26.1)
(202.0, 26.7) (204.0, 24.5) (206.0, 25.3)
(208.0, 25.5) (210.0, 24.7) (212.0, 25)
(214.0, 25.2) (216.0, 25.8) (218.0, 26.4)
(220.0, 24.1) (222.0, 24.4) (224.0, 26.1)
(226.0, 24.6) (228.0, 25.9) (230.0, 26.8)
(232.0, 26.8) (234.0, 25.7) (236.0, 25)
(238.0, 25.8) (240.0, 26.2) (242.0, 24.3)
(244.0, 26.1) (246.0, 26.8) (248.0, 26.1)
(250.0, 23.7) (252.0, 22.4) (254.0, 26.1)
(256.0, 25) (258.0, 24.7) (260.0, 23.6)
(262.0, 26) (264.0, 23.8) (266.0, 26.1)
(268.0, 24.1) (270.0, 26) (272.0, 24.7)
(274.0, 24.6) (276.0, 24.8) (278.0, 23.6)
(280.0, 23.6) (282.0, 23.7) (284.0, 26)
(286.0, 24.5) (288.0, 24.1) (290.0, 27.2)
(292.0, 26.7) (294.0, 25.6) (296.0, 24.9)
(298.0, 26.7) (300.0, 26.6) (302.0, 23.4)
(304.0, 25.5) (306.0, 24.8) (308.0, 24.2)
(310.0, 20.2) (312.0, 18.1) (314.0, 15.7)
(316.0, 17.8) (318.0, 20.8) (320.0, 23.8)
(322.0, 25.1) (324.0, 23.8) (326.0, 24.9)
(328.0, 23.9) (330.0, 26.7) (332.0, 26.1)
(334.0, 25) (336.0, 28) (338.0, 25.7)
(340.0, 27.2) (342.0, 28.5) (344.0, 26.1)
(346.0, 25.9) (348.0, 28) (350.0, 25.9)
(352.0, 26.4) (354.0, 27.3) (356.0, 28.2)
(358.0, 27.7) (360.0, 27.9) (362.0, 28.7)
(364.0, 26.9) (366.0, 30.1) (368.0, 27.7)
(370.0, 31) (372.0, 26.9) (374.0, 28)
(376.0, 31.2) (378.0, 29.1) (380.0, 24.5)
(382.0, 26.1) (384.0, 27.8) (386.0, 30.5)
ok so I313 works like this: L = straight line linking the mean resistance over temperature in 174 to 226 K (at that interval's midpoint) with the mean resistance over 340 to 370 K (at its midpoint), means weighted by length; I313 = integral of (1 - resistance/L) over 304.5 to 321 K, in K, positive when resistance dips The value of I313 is 3.91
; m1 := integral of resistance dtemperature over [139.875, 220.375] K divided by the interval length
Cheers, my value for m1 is 26.9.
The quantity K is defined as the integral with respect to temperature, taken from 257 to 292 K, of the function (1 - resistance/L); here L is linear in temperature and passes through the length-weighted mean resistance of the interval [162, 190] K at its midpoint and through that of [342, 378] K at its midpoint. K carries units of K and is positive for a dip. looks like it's 3.5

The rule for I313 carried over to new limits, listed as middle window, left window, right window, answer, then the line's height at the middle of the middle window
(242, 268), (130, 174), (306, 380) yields 1.4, 26.4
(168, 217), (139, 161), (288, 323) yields 0.1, 26.5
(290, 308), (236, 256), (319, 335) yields -0.4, 25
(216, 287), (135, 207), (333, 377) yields 6.0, 27.4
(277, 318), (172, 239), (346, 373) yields 5.4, 27.2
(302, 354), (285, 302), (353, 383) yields 4.7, 26.8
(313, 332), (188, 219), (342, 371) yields 3.3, 27.4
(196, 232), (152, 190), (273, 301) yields 1.1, 26.4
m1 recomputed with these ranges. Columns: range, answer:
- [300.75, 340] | 23.5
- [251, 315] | 24.3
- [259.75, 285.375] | 24.7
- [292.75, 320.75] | 22.7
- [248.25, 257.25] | 24.5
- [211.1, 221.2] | 25.3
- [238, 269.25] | 25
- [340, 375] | 27.7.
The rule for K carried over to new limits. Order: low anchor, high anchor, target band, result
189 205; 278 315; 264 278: -0.1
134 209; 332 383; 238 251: 0.8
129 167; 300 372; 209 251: 1.7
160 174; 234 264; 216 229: 0.1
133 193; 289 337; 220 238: 0.2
